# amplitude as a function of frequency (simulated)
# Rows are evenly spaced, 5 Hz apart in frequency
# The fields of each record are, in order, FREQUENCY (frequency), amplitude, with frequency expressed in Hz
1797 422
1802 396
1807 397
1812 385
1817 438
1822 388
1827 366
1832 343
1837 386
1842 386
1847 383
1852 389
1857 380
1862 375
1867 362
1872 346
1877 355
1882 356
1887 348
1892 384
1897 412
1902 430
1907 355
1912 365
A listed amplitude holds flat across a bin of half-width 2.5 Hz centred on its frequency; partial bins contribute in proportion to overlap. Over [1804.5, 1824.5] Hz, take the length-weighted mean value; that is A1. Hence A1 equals 402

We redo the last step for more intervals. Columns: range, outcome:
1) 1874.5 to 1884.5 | 356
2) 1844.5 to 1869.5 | 378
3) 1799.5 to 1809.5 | 396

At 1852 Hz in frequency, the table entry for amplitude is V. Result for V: 389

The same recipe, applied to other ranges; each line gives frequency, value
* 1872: 346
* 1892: 384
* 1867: 362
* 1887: 348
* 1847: 383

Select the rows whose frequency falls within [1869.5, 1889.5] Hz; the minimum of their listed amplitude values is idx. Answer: 346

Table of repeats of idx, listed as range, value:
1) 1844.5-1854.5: 383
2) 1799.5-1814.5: 385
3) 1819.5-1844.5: 343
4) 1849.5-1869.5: 362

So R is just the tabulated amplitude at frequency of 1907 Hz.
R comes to 355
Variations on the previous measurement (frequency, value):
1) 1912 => 365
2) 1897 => 412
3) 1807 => 397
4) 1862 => 375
